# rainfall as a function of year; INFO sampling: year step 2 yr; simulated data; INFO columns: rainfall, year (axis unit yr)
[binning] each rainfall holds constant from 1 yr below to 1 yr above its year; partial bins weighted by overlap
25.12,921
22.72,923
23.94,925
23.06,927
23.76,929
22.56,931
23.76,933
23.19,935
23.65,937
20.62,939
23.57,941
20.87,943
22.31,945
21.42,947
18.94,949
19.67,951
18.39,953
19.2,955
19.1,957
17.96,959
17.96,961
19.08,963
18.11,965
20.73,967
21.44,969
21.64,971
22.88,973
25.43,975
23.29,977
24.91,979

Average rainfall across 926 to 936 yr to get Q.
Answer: 23.3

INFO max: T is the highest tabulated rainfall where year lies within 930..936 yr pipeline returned 23.76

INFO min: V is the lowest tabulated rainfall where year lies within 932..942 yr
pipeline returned 20.62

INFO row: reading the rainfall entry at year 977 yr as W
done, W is 23.29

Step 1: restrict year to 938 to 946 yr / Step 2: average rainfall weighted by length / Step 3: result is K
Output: 21.8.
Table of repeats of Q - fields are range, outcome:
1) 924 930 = 23.6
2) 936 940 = 22.1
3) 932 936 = 23.5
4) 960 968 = 19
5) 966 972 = 21.3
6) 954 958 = 19.1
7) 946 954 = 19.6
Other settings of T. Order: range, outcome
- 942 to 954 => 22.31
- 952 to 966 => 19.2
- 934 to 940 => 23.65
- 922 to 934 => 23.94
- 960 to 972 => 21.64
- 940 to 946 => 23.57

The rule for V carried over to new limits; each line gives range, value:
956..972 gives 17.96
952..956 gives 18.39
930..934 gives 22.56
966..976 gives 20.73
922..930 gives 22.72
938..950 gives 18.94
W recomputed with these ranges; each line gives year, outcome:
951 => 19.67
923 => 22.72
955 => 19.2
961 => 17.96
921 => 25.12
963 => 19.08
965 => 18.11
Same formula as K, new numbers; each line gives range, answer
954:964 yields 18.7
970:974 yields 22.3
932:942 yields 23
